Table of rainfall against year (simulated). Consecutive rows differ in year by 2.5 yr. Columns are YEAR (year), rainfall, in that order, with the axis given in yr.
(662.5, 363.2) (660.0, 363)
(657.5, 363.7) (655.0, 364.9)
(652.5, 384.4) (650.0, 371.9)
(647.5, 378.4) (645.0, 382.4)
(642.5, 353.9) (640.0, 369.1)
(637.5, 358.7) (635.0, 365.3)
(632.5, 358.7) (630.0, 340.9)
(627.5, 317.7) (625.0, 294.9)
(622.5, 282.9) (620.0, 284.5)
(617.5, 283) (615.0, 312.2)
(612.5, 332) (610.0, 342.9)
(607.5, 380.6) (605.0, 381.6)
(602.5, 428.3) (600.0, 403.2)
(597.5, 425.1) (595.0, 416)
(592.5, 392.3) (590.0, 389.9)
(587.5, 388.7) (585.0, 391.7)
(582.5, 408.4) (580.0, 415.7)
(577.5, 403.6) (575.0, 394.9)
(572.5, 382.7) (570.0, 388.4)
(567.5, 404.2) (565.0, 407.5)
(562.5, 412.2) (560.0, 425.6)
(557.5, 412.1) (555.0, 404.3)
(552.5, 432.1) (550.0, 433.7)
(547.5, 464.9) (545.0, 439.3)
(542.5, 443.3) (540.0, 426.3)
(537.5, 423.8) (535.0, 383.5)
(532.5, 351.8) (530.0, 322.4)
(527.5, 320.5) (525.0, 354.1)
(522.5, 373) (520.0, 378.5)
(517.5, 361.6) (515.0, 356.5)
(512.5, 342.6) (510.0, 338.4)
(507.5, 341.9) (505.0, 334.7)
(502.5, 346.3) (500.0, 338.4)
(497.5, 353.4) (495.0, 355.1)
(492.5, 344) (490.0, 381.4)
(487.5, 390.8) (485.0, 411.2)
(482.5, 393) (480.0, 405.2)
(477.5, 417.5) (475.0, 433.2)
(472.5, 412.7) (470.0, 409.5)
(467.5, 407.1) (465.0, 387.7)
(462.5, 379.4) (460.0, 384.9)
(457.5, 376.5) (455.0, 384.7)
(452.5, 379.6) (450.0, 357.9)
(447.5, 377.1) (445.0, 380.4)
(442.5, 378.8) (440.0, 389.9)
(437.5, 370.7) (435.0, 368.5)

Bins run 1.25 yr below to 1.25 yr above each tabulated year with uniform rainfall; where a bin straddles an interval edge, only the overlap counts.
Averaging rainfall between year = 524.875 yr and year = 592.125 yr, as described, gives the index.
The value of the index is 402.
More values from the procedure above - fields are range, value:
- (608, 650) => 337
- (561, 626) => 375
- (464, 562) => 386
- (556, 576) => 404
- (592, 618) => 374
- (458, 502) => 388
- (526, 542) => 374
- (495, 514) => 343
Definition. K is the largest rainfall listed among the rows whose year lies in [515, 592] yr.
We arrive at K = 464.9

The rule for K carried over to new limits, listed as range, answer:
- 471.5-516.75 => 433.2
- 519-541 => 426.3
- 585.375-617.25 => 428.3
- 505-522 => 378.5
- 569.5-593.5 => 415.7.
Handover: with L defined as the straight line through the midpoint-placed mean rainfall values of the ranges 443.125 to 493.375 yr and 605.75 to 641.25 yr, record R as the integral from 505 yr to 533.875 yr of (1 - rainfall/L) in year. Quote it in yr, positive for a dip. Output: 1.74 yr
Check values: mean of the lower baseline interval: 391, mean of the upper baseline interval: 331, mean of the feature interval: 349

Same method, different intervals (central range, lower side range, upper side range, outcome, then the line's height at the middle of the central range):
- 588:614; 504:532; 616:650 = -3.7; 340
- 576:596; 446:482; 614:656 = -2.5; 356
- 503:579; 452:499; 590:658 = -2.6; 376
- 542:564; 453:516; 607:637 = -4.9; 351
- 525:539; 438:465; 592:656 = 0.3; 369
